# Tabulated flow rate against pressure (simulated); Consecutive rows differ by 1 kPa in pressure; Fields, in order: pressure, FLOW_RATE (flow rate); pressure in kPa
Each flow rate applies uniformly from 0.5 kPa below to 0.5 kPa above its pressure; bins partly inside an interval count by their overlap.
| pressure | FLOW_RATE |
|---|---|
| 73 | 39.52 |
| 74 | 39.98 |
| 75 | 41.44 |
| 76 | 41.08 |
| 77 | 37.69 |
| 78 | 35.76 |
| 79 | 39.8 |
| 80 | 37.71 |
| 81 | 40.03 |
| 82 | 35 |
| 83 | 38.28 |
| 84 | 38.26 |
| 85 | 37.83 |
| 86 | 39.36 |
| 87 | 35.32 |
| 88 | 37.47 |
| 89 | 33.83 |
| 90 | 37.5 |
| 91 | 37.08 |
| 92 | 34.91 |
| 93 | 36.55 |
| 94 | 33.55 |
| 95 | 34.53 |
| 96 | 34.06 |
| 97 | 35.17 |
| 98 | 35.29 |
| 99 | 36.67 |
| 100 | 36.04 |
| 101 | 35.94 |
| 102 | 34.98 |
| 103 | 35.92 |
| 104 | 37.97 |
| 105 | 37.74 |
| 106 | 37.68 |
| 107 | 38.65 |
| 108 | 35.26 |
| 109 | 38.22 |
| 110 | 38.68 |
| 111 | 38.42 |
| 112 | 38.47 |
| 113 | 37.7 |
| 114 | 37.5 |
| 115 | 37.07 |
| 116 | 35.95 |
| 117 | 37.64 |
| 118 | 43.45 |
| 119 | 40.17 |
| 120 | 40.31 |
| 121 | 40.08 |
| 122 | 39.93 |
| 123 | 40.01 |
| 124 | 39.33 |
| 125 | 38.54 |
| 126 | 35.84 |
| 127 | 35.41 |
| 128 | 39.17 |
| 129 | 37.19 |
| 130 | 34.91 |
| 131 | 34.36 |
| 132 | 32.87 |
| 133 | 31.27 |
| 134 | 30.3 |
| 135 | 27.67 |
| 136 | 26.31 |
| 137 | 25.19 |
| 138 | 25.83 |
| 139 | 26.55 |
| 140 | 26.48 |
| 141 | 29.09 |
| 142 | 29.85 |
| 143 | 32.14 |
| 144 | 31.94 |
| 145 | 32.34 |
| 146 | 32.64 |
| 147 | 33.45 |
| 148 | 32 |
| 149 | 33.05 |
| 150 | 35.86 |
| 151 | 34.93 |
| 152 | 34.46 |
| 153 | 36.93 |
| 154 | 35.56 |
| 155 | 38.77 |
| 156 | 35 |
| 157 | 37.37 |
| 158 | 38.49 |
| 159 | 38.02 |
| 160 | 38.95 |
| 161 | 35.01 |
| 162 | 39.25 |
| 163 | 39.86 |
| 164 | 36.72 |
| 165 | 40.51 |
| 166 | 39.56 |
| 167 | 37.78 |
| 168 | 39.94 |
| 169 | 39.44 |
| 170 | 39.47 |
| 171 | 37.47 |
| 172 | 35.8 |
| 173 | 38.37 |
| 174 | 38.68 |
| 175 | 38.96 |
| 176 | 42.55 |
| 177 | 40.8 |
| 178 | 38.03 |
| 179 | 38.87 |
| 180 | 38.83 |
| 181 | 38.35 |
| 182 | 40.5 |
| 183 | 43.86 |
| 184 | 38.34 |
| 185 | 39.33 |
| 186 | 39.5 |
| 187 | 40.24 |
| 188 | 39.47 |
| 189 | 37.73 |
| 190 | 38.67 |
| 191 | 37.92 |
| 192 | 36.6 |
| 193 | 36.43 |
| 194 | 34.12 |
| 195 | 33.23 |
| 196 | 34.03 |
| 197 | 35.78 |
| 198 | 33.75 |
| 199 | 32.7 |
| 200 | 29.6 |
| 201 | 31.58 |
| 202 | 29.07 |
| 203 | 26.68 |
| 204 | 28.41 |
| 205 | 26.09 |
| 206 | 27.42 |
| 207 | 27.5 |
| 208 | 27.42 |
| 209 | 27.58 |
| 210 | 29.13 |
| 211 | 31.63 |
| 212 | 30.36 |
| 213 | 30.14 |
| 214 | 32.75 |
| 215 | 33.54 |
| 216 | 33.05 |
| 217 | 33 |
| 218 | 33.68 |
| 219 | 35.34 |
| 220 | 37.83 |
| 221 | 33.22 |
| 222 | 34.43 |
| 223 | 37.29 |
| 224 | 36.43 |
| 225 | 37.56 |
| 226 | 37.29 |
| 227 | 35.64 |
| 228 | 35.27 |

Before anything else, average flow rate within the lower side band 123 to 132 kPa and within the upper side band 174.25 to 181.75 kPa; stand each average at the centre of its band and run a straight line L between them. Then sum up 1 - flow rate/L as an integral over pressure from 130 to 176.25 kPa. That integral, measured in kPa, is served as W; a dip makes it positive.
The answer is 4.3 kPa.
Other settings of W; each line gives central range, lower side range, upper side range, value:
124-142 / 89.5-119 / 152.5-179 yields 2.8 kPa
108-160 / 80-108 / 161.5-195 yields 3.5 kPa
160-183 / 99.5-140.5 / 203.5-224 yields -3.8 kPa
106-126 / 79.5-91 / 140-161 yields -1.5 kPa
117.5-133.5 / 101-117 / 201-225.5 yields -0.5 kPa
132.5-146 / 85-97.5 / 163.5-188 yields 3.1 kPa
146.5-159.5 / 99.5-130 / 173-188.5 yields 1.1 kPa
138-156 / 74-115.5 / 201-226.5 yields 1.1 kPa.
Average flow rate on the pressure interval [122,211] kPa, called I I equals 35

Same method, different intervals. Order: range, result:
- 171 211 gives 35.2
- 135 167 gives 33.9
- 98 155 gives 35.1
